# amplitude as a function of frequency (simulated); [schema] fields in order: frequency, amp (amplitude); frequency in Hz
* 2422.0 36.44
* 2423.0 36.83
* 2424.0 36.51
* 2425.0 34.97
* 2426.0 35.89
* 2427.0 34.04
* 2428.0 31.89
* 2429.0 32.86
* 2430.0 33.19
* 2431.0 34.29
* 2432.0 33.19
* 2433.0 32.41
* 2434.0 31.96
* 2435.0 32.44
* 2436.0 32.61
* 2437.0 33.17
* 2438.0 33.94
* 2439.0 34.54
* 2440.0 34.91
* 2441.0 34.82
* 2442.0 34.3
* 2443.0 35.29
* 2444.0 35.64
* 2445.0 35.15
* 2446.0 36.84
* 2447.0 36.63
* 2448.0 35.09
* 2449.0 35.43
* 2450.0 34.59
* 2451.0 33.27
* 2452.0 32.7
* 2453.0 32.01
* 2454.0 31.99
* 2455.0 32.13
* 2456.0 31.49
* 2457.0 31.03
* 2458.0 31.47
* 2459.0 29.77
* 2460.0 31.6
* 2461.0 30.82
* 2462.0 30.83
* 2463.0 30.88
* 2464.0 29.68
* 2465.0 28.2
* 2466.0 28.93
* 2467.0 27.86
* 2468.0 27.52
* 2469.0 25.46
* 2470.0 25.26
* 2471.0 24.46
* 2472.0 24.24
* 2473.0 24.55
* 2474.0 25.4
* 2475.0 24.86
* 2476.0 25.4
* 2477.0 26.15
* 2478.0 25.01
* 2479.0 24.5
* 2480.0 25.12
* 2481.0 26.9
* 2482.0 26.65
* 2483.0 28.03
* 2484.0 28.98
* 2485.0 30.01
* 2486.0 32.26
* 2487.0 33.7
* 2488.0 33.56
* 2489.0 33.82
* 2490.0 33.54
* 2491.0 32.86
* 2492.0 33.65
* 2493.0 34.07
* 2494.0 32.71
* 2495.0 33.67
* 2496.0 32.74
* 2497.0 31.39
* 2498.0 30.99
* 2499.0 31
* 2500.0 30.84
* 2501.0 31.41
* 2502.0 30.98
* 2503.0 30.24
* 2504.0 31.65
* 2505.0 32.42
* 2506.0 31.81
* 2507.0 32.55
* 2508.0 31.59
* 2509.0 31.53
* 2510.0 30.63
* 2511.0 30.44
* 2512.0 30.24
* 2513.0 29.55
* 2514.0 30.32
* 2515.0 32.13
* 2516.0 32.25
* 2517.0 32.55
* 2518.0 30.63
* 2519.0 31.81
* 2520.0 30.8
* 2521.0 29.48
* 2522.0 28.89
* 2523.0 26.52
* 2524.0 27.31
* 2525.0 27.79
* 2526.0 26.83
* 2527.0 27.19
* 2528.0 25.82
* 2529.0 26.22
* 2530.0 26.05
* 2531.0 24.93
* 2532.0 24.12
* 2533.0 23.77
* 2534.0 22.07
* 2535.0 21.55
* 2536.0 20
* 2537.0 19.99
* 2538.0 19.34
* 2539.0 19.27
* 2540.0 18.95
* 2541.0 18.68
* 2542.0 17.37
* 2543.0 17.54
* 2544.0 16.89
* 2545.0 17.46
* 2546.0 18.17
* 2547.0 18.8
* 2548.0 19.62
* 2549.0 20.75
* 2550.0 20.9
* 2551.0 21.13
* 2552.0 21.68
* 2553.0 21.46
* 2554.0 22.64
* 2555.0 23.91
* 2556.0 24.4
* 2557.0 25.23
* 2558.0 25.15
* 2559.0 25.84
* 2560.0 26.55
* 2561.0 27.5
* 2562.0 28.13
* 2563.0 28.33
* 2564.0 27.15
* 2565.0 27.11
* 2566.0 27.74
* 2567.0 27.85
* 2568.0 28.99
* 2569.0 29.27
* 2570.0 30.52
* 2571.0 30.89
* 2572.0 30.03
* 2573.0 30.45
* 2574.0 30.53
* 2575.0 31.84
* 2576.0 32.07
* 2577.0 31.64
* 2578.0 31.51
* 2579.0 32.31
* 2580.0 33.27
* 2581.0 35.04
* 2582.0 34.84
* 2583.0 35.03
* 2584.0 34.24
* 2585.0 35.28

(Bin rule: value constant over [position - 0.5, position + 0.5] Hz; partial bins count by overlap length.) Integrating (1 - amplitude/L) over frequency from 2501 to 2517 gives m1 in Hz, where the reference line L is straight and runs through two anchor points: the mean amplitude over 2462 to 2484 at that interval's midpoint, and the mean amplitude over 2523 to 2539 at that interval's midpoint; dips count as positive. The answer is -4.0 Hz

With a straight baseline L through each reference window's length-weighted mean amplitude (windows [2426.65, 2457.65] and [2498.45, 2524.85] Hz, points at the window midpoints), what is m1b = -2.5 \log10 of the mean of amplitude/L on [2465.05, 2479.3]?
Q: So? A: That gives 0.25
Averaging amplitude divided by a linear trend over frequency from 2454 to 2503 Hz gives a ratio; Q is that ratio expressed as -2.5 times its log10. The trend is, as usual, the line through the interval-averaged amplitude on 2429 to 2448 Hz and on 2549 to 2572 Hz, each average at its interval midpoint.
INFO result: 0.07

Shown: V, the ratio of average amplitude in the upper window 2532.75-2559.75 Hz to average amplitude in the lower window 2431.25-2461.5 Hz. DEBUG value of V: 0.62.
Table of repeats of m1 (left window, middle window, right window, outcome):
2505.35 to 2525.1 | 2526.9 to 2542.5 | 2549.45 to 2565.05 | 3.3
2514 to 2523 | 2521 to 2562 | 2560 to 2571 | 9.3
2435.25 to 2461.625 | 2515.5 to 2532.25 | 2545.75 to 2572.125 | -0.2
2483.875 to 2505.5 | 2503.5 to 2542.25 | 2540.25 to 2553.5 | -2.7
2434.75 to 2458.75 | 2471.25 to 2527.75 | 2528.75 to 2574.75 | -2.4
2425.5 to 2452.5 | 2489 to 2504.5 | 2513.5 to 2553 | -2.4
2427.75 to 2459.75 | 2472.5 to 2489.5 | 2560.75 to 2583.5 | 2.4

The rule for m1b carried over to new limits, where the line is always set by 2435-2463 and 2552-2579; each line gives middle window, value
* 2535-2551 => 0.45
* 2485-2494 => -0.06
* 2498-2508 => -0.02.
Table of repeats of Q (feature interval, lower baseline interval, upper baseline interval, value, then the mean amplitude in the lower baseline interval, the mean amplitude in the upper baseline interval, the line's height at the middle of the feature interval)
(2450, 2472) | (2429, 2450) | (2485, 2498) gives 0.13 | 34.3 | 33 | 33.7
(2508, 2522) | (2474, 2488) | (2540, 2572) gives -0.19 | 27.6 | 23.8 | 25.9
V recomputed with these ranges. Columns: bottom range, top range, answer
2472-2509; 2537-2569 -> 0.76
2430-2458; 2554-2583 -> 0.87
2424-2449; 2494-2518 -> 0.92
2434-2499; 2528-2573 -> 0.76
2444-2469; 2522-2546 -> 0.71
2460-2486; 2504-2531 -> 1.09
